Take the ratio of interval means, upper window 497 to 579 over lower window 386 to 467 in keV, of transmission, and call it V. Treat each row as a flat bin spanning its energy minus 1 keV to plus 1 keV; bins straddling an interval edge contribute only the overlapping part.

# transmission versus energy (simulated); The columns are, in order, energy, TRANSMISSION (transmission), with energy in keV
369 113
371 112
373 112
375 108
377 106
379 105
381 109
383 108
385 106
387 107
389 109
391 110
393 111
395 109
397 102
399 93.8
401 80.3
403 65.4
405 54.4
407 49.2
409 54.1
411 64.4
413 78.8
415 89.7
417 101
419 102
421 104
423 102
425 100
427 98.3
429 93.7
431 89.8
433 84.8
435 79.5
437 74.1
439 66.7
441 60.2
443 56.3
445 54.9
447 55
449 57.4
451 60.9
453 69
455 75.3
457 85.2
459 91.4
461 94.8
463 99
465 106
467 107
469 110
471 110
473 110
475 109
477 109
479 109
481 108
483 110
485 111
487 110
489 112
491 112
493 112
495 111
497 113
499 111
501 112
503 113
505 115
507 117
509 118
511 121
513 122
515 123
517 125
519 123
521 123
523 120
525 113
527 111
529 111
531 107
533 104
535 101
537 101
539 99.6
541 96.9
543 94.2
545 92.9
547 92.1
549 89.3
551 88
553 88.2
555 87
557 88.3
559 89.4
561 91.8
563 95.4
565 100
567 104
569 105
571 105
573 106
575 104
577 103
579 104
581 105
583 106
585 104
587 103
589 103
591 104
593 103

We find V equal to 1.3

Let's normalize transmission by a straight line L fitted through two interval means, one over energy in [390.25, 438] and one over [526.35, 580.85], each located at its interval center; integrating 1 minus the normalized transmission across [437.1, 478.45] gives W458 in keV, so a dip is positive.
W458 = 2.93 keV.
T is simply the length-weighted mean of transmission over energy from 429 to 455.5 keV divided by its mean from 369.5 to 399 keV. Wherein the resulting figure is 0.64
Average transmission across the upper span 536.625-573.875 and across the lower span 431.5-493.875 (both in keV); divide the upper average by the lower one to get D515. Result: 1.1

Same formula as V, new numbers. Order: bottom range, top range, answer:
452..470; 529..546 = 1.08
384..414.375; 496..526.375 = 1.36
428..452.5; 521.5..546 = 1.51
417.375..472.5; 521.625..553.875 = 1.19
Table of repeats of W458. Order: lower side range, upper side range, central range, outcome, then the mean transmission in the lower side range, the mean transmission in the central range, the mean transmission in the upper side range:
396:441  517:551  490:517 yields -4.5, 82.6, 116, 105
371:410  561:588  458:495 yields -3.2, 95.1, 107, 103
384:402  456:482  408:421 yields 2.5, 103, 83.4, 104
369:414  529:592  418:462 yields 7.1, 93.8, 79.8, 99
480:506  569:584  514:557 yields 1.7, 112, 104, 105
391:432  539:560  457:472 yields -2.1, 87.7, 101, 91.1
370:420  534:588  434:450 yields 5.4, 93.9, 63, 97.9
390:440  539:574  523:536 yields -2.1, 86.3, 109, 95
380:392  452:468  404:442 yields 6.9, 108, 81.4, 91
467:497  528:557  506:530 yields -4.0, 110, 119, 96.3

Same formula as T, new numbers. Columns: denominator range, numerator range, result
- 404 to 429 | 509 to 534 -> 1.40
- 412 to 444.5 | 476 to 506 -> 1.30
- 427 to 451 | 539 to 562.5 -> 1.28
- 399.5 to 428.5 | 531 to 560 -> 1.15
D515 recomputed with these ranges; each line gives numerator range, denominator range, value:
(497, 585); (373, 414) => 1.14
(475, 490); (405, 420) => 1.45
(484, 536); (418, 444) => 1.34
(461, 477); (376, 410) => 1.15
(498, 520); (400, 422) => 1.54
